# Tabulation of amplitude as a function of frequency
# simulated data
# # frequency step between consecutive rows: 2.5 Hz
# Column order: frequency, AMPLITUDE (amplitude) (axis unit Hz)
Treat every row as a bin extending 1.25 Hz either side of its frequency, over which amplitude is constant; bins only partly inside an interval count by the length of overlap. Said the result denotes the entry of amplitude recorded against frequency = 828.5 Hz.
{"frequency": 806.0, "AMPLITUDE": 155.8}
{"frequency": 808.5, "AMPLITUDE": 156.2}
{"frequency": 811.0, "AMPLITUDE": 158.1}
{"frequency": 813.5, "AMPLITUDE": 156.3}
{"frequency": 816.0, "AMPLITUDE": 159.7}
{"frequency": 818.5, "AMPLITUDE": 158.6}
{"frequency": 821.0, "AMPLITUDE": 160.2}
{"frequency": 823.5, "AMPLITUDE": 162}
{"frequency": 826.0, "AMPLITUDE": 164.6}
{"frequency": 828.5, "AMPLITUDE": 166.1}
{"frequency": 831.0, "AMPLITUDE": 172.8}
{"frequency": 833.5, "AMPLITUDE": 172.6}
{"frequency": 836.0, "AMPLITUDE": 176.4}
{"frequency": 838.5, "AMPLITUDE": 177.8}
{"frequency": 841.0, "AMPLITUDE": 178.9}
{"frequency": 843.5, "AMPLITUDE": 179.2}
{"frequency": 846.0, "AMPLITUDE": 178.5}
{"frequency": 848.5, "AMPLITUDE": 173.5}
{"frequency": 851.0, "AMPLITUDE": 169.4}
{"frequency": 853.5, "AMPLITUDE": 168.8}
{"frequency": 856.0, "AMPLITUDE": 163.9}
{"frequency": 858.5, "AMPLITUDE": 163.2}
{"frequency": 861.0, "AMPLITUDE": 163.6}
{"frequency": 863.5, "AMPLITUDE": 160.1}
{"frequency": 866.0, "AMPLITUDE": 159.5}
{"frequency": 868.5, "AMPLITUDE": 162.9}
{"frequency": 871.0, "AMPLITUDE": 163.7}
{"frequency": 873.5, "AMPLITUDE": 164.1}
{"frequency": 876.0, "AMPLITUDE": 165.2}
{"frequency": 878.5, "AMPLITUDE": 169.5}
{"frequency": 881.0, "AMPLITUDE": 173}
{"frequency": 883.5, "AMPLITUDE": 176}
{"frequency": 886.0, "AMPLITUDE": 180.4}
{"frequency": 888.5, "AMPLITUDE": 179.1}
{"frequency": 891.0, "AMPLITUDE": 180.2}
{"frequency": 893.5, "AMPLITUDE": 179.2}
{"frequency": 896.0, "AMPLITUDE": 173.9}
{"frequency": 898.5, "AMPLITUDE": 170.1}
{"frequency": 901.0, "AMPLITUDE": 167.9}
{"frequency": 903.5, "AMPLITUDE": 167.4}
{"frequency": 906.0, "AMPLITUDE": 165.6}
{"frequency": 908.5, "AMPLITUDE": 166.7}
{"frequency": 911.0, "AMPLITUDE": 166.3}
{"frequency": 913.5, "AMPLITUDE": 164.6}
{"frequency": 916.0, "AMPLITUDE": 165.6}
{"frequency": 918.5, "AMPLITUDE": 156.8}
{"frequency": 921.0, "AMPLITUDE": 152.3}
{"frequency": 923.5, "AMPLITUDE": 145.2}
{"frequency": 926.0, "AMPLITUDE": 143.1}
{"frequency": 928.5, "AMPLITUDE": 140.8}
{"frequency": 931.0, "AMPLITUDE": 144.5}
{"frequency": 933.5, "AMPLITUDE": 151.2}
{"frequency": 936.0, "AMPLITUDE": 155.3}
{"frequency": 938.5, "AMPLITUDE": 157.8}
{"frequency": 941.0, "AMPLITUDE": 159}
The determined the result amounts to 166.1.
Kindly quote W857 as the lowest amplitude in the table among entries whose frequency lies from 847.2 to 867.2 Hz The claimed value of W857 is 159.5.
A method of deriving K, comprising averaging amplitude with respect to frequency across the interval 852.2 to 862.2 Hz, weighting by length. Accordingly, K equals 165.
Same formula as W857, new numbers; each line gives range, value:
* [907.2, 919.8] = 156.8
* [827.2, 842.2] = 166.1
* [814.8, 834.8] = 158.6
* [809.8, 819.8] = 156.3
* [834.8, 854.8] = 168.8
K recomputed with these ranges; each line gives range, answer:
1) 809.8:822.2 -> 159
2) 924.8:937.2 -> 147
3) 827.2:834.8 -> 170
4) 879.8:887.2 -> 176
